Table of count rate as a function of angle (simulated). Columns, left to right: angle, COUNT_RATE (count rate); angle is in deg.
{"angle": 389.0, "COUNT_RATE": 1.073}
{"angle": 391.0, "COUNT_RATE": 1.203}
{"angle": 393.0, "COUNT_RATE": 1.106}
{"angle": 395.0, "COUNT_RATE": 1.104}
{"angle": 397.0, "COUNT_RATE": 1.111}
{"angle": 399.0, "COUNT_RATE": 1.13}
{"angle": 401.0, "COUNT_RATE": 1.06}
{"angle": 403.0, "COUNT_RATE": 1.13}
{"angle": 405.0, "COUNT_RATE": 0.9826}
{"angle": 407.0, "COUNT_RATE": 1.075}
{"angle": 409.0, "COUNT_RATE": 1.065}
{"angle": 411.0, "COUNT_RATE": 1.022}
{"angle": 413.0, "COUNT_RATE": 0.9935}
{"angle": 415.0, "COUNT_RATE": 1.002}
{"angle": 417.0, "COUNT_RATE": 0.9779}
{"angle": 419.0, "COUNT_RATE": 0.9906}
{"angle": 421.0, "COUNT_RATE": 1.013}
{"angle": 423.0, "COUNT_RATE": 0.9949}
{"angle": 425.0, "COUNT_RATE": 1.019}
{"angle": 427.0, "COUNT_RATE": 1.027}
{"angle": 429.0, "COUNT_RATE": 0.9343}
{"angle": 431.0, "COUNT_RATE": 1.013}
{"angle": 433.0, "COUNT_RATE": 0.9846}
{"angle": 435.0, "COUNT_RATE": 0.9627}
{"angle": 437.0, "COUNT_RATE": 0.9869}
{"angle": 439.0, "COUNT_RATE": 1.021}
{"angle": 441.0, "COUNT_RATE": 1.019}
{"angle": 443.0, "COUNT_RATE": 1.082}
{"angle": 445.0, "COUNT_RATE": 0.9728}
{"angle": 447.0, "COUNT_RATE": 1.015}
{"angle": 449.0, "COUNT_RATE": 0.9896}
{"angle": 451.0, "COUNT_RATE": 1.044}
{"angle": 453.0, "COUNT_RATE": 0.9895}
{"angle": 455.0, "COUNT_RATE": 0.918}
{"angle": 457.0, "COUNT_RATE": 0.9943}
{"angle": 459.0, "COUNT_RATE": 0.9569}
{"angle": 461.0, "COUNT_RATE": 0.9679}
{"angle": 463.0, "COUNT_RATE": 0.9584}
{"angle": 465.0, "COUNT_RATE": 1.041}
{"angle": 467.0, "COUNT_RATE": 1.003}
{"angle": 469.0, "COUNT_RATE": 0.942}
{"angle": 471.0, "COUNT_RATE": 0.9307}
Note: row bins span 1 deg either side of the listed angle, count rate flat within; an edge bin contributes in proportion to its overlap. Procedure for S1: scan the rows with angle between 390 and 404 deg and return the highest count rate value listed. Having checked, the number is 1.203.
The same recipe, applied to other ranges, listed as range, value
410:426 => 1.022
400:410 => 1.13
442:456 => 1.082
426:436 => 1.027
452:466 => 1.041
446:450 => 1.015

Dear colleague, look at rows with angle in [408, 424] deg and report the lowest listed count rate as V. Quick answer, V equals 0.9779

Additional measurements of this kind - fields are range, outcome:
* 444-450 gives 0.9728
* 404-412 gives 0.9826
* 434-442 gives 0.9627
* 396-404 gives 1.06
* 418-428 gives 0.9906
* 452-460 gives 0.918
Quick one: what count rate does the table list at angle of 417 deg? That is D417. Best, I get 0.9779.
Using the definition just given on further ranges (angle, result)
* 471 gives 0.9307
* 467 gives 1.003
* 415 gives 1.002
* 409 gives 1.065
